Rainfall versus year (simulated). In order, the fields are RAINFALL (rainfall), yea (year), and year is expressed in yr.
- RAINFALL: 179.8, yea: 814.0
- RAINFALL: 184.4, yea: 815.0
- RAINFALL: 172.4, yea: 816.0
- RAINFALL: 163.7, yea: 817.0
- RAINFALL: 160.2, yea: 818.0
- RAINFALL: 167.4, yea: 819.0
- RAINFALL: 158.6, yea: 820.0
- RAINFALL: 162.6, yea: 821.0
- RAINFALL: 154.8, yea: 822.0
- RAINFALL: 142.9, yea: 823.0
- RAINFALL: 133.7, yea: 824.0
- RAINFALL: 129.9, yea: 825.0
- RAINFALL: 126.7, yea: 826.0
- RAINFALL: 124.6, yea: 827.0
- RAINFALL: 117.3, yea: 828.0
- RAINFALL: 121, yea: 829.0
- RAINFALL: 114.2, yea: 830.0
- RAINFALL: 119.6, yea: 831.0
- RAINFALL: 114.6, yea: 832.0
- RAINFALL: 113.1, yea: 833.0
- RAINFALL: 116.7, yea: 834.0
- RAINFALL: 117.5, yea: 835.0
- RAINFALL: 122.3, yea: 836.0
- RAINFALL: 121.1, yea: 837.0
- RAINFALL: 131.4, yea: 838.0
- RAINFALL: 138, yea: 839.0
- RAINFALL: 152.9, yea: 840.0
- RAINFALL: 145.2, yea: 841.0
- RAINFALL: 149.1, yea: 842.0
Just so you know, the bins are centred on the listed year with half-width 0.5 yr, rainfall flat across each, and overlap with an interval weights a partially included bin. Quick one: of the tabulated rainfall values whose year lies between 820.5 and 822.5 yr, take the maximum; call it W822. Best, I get 162.6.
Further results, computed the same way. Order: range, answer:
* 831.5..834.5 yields 116.7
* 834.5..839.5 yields 138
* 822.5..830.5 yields 142.9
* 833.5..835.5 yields 117.5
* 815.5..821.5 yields 172.4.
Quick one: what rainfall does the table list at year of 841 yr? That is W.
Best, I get 145.2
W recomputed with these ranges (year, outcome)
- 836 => 122.3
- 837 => 121.1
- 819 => 167.4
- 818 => 160.2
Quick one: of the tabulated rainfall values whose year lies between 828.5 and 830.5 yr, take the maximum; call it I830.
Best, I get 121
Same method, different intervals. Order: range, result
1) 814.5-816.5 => 184.4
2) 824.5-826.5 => 129.9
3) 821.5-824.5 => 154.8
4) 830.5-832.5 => 119.6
